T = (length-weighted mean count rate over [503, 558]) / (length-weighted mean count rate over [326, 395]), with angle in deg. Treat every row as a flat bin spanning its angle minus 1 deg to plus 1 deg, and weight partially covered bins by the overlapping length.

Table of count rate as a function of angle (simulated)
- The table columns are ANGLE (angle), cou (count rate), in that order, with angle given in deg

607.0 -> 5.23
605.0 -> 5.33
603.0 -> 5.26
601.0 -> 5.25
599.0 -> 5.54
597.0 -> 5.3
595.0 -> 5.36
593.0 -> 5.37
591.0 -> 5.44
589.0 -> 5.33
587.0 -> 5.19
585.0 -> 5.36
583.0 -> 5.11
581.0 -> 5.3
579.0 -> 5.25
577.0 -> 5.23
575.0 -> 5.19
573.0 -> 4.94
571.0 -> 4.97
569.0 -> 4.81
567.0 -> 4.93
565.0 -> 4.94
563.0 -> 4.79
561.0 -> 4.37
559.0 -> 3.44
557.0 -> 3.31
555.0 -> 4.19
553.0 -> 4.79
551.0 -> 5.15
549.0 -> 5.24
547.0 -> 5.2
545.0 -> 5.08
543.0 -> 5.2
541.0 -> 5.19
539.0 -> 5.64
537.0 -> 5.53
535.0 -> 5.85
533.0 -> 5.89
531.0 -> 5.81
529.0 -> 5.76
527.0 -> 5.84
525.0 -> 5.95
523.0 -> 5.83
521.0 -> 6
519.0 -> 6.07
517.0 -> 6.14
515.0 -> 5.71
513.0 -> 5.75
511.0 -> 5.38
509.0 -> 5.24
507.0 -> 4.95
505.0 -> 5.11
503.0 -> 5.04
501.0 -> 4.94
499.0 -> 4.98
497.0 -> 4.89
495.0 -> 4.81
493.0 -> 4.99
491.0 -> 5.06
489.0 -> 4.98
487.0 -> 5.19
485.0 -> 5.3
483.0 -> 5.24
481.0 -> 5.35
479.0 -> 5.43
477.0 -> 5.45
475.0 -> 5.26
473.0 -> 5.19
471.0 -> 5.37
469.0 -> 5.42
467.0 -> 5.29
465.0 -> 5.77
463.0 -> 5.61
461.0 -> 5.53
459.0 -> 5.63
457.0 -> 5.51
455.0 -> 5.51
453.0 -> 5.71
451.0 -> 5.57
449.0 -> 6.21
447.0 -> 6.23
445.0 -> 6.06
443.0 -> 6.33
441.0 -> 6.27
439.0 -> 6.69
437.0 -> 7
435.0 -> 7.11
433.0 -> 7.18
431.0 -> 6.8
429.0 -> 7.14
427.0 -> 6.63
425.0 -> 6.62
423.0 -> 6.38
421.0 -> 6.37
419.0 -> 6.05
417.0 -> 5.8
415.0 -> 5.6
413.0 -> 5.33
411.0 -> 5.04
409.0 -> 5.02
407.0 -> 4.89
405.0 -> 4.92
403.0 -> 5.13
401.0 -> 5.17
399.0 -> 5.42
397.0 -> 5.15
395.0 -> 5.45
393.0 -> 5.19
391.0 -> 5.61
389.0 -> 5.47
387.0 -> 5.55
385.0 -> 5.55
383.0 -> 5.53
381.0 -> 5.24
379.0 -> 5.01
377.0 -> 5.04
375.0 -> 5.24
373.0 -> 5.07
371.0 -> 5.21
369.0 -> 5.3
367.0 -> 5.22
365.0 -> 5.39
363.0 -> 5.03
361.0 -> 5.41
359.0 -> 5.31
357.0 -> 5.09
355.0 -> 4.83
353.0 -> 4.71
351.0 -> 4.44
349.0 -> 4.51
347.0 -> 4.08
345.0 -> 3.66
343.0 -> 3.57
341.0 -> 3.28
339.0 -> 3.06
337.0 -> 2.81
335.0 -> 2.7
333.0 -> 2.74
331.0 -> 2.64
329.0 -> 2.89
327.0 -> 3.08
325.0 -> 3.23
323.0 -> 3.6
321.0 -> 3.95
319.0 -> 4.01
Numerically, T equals 1.2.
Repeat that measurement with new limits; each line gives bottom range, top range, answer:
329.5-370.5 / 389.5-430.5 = 1.35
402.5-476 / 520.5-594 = 0.88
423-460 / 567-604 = 0.82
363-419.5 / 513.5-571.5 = 0.99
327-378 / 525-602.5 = 1.21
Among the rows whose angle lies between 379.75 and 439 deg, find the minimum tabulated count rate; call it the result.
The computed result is 4.89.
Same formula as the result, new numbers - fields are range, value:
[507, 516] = 4.95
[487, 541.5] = 4.81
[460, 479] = 5.19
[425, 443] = 6.27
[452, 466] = 5.51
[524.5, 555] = 4.19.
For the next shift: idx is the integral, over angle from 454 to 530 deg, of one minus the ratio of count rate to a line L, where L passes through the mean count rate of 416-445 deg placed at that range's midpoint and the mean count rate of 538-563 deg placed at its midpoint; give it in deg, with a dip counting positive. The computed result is 2.7 deg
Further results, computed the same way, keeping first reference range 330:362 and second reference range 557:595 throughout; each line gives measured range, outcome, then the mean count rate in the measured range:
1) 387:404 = -4.86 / 5.34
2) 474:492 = -2.80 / 5.25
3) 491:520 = -3.93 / 5.28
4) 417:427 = -4.82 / 6.33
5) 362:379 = -4.80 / 5.18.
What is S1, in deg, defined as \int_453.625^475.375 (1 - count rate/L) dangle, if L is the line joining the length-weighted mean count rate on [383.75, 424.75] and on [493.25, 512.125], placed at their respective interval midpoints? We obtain -1.1 deg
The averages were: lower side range 5.48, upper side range 5.04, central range 5.47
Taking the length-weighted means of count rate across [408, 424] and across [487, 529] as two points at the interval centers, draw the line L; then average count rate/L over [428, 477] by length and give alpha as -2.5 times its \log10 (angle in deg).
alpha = -0.08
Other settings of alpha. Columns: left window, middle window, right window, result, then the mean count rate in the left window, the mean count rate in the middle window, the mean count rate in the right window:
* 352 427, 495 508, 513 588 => 0.06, 5.38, 4.97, 5.23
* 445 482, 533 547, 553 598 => -0.06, 5.57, 5.43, 4.91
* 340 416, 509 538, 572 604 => -0.12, 5.02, 5.8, 5.28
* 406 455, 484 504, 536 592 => 0.12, 6.15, 5.02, 4.97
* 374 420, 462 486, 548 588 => -0.06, 5.32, 5.39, 4.83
